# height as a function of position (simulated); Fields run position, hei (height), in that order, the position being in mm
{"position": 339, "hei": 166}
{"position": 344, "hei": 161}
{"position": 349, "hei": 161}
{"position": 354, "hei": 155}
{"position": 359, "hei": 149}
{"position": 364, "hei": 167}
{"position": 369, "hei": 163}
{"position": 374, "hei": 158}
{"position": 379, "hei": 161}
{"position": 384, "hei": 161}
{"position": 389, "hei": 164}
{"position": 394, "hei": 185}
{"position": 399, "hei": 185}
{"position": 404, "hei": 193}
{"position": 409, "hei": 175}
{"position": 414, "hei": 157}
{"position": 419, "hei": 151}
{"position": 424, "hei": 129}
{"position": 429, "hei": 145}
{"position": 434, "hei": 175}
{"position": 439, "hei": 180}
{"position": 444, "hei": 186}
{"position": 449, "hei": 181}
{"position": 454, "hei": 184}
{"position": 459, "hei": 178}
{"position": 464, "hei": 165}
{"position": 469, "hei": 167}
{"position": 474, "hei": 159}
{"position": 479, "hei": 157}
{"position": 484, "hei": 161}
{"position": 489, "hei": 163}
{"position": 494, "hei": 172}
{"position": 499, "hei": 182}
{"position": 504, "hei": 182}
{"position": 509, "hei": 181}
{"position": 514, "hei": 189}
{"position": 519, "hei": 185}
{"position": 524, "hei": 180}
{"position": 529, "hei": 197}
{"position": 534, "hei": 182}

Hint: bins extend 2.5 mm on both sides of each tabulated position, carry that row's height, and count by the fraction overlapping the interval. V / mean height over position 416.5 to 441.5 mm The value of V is 156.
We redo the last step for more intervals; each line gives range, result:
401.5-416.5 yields 175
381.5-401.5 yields 174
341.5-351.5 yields 161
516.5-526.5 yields 182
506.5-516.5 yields 185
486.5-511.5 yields 176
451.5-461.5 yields 181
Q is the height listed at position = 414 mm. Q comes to 157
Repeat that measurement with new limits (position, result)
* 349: 161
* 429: 145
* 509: 181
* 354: 155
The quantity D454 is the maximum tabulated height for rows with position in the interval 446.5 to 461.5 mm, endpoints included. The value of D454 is 184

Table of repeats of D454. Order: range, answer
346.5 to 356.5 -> 161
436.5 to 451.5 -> 186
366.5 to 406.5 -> 193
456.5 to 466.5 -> 178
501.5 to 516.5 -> 189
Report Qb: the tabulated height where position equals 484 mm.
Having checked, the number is 161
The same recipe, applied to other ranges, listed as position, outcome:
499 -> 182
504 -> 182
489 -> 163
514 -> 189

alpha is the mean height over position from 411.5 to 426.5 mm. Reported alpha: 146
